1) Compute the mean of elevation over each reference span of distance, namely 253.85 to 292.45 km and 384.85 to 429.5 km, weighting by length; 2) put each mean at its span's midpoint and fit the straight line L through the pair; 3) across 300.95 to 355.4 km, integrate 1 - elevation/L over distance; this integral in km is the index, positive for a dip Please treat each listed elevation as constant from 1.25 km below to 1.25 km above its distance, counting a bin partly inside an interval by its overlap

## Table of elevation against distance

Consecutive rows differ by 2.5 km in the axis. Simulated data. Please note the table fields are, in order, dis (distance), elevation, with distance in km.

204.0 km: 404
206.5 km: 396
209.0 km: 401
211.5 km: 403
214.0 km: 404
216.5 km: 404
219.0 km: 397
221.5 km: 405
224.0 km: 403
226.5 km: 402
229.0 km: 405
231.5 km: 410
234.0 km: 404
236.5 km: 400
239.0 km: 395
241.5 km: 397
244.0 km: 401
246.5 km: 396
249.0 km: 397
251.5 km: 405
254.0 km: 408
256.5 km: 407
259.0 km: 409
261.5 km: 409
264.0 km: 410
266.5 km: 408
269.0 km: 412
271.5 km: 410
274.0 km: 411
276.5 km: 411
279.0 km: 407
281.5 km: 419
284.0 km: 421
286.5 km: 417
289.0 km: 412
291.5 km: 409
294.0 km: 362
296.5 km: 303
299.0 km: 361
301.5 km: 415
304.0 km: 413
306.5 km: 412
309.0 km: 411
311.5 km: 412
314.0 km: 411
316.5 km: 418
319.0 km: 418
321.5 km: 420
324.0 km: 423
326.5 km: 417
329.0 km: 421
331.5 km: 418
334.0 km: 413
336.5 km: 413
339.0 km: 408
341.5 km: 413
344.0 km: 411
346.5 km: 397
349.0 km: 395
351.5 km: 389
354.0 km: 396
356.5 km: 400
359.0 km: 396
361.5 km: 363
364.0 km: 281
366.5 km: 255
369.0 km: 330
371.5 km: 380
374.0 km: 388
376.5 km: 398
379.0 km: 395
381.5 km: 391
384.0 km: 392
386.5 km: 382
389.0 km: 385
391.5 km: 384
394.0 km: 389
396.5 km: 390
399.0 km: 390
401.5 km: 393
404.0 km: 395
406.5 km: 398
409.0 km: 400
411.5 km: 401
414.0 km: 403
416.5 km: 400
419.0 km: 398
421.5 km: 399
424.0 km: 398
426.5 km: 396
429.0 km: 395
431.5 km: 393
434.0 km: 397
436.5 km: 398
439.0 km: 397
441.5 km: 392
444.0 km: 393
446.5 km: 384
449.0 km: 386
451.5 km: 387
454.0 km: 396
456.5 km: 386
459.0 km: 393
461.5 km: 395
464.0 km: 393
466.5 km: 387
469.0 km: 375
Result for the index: -0.9 km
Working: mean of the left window 411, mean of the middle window 411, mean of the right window 394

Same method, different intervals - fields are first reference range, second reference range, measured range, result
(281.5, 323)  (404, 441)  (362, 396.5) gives 2.8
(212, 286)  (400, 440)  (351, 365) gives 1.0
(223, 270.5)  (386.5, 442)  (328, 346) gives -0.6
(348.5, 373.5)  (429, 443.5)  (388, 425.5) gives -1.4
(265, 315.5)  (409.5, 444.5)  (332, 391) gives 2.6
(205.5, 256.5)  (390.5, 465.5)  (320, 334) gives -0.7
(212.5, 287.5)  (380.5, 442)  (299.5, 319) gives -0.5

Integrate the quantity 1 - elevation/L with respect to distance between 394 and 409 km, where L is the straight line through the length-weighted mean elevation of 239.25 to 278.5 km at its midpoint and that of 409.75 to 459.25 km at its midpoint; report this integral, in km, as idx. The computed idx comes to 0.13 km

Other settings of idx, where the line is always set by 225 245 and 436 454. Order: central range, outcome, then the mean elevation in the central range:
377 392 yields 0.20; 389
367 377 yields 0.80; 363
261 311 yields -0.31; 402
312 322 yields -0.47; 416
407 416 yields -0.19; 401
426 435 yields -0.08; 395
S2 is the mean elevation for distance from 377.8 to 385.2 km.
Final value 393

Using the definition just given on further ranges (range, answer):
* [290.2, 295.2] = 386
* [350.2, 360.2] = 395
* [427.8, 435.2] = 395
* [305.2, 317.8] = 413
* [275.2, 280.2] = 409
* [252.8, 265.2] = 409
